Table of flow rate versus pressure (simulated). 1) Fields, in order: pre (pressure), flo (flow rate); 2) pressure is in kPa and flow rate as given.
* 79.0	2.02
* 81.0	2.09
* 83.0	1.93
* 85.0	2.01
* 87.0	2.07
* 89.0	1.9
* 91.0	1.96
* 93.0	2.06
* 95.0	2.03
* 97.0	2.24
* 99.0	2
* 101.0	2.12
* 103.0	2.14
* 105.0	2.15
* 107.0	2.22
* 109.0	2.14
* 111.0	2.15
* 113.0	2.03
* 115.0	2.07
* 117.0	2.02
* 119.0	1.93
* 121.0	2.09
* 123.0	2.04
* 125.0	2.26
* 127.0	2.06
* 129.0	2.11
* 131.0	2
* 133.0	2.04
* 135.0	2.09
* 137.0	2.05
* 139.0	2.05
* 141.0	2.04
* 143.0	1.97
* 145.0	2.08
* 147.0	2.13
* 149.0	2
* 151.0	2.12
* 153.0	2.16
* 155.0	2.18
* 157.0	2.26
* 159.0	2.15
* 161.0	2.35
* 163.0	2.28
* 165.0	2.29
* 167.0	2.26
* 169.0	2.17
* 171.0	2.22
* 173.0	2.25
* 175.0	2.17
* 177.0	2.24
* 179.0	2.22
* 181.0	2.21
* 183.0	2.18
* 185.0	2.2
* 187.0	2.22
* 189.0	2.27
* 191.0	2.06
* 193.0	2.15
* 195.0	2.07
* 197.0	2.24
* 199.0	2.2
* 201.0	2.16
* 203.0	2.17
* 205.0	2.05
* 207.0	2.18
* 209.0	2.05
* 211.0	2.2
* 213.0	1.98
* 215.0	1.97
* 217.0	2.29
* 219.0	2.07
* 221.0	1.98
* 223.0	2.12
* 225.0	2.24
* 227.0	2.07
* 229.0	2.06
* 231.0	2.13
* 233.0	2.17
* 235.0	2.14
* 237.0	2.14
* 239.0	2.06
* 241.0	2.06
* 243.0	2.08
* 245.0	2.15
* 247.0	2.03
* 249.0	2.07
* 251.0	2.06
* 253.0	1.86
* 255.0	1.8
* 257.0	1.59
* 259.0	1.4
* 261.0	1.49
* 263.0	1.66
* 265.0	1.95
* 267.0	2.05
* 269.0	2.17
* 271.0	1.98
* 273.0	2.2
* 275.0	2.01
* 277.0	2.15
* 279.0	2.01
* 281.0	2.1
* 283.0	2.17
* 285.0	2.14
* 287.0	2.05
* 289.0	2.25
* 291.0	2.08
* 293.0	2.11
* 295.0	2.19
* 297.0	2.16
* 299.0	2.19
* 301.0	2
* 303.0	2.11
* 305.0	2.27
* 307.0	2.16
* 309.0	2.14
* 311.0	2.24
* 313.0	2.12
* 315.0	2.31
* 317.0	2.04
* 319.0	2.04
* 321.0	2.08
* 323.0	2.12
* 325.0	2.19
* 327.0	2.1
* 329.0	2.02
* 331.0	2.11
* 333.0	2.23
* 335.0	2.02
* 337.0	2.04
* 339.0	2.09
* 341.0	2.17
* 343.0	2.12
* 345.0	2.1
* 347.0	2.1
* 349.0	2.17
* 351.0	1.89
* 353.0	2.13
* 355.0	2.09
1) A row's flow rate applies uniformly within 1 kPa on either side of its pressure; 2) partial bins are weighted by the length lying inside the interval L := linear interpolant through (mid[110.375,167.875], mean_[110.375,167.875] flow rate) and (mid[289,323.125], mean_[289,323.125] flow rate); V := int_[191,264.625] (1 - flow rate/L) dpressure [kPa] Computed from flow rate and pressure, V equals 3.3 kPa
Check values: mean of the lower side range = 2.11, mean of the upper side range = 2.14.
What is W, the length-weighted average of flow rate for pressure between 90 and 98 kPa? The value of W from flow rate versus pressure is 2.07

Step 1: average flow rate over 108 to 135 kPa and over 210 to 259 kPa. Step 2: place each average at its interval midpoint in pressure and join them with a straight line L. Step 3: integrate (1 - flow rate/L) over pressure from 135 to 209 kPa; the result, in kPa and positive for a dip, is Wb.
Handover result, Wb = -3.8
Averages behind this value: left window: 2.07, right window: 2.04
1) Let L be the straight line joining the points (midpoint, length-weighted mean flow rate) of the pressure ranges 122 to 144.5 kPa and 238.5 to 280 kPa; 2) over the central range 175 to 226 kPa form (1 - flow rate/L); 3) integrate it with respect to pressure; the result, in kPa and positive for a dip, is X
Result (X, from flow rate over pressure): -3.81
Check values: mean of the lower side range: 2.06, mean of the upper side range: 1.94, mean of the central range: 2.15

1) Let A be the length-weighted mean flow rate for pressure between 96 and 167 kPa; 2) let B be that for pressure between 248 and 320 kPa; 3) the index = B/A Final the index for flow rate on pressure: 0.96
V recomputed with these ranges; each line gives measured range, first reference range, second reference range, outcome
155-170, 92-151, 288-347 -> -1.1 kPa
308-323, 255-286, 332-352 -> -0.8 kPa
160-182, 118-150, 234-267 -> -2.5 kPa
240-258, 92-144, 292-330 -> 1.3 kPa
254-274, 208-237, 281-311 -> 2.8 kPa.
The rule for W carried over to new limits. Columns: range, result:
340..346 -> 2.13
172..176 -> 2.21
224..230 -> 2.12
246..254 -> 2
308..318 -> 2.17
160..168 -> 2.29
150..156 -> 2.15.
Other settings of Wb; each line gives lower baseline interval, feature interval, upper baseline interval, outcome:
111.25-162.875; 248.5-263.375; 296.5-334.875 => 2.7 kPa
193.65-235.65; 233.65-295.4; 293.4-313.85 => 3.9 kPa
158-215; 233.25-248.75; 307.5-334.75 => 0.5 kPa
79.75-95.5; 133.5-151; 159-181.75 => 0.8 kPa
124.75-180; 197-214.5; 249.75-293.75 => -0.5 kPa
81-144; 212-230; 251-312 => -0.4 kPa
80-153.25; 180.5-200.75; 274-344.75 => -0.9 kPa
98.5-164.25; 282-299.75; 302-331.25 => -0.1 kPa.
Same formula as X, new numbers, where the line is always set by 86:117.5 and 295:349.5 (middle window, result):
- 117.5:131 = 0.1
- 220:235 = 0.0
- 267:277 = 0.1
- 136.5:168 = -0.9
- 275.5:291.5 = 0.0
